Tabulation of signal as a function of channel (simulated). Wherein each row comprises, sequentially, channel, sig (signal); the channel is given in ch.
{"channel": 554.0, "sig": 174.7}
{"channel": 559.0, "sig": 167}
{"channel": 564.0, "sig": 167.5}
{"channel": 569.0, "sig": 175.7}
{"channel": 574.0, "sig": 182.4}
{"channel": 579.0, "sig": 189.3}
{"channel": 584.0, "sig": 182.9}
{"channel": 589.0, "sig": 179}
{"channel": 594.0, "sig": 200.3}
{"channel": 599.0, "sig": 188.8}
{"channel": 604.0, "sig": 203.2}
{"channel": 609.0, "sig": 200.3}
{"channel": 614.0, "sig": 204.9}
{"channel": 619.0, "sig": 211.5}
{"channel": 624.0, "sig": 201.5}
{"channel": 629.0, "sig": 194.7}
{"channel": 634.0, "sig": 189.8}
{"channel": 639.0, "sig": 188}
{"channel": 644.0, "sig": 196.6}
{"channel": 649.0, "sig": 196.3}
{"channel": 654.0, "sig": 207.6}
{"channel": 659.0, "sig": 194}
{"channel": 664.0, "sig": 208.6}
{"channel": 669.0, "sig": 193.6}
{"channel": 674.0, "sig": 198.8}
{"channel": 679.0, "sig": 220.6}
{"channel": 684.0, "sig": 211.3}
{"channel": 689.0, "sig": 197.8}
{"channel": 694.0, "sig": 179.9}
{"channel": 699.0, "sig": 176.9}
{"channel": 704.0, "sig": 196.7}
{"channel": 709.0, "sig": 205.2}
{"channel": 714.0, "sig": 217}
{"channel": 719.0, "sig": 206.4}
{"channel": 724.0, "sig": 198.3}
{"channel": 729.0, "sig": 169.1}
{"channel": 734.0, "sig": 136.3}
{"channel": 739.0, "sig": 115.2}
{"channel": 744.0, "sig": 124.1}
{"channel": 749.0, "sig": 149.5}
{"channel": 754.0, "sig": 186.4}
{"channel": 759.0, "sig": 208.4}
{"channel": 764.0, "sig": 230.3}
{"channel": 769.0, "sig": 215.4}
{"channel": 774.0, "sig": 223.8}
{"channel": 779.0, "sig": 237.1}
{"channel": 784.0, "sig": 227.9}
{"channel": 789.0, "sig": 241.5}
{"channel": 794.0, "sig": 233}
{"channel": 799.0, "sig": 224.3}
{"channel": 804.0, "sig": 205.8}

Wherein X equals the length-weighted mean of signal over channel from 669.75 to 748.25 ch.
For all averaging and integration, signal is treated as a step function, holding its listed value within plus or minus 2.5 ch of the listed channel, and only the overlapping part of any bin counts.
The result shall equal 183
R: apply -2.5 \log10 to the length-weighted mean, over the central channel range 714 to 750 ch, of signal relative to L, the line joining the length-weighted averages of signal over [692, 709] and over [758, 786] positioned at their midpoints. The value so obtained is 0.25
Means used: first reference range 188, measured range 161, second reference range 225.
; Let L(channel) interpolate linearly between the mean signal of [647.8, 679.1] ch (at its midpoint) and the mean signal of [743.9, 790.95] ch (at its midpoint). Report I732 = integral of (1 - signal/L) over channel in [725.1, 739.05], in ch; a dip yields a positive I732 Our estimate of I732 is 3.8 ch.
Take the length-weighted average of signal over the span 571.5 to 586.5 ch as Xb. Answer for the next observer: 185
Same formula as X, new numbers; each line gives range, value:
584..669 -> 197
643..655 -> 200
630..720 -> 199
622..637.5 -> 195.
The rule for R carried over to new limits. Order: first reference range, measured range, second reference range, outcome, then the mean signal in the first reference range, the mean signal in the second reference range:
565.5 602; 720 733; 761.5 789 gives 0.20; 185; 228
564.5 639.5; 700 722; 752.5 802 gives 0.04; 192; 223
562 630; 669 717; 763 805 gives 0.05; 192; 227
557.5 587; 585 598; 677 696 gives -0.04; 178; 203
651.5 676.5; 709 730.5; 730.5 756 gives -0.24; 201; 142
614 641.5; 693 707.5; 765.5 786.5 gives 0.14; 198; 226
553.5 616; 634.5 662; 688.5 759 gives -0.08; 186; 176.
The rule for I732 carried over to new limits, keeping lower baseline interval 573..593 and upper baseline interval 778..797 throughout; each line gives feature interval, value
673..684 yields -0.2 ch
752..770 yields 1.4 ch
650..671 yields 0.3 ch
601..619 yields -1.2 ch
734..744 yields 4.5 ch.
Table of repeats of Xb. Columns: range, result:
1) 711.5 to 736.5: 185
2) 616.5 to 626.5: 206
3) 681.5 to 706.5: 193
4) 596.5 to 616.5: 199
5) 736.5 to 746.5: 120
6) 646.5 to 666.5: 202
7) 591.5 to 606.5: 197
